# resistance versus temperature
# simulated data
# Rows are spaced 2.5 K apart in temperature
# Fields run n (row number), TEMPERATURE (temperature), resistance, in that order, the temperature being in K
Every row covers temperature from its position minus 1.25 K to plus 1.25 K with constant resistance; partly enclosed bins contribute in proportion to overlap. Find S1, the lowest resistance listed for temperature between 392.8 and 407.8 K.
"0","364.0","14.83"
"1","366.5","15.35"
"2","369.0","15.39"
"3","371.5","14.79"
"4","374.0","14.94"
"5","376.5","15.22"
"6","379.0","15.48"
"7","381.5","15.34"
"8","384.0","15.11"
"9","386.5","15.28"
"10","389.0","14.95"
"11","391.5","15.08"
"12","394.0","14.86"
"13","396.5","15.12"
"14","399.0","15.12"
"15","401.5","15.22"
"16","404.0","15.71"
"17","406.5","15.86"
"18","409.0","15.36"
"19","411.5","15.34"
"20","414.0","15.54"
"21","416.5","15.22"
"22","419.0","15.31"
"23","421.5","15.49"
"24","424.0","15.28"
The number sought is 14.86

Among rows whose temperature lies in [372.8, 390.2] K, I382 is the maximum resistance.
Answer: 15.48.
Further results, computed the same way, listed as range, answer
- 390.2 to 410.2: 15.86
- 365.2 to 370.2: 15.39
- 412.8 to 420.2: 15.54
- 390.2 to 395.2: 15.08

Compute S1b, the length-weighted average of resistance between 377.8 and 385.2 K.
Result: 15.3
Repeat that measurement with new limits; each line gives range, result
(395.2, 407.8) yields 15.4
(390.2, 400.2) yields 15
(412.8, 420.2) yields 15.4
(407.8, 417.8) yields 15.4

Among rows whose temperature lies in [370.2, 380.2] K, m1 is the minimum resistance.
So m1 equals 14.79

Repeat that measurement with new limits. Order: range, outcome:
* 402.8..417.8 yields 15.22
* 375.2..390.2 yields 14.95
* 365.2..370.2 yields 15.35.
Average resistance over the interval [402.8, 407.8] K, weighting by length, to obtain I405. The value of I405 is 15.8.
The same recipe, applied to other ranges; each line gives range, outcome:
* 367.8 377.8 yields 15.1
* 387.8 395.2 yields 15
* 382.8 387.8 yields 15.2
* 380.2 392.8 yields 15.2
